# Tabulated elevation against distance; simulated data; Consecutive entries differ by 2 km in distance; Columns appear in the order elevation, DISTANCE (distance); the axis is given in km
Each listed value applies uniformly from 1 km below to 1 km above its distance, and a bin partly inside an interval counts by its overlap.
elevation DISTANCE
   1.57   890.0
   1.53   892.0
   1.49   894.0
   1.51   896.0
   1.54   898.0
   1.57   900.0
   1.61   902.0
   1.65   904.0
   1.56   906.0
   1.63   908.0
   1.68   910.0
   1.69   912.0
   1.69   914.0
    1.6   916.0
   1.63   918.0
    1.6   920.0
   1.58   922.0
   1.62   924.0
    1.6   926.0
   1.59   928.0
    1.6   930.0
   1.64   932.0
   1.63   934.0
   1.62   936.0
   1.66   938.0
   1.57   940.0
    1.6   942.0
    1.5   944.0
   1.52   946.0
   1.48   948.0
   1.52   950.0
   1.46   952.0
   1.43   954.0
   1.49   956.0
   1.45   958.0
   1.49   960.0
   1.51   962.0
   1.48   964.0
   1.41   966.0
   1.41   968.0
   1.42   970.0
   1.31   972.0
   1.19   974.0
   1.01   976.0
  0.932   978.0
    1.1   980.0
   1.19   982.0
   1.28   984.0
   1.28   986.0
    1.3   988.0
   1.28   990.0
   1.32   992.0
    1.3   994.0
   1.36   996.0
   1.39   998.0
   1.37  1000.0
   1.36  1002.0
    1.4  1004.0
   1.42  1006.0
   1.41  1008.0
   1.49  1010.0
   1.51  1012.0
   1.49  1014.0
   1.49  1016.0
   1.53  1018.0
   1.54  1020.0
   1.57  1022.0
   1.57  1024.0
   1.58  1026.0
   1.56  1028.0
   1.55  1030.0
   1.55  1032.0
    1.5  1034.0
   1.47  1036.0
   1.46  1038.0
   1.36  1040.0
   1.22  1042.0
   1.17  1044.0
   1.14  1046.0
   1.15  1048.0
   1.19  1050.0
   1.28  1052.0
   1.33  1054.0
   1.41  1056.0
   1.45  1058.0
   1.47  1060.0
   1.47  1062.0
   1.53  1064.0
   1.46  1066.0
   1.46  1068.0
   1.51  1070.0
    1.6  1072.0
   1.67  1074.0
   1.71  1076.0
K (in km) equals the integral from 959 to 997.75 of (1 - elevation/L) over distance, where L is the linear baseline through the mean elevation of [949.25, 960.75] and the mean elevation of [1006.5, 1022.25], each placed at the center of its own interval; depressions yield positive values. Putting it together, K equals 4.9 km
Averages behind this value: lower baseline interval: 1.47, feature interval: 1.3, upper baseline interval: 1.5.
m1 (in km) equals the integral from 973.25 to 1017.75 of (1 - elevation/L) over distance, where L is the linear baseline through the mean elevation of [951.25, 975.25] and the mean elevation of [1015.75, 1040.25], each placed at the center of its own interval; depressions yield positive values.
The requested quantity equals 4.68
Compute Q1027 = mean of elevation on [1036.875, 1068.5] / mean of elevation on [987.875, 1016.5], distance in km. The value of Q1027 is 1.0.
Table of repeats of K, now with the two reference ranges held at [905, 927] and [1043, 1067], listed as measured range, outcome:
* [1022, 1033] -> -1.3 km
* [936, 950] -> 0.1 km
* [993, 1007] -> 0.8 km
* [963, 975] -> 1.2 km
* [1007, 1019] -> -0.5 km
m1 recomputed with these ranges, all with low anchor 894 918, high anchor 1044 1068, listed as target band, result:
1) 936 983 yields 3.59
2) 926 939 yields -0.50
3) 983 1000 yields 1.67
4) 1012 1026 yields -1.19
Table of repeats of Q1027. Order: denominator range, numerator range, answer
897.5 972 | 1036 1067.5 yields 0.86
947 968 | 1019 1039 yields 1.04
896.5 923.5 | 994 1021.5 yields 0.89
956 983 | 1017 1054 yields 1.08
